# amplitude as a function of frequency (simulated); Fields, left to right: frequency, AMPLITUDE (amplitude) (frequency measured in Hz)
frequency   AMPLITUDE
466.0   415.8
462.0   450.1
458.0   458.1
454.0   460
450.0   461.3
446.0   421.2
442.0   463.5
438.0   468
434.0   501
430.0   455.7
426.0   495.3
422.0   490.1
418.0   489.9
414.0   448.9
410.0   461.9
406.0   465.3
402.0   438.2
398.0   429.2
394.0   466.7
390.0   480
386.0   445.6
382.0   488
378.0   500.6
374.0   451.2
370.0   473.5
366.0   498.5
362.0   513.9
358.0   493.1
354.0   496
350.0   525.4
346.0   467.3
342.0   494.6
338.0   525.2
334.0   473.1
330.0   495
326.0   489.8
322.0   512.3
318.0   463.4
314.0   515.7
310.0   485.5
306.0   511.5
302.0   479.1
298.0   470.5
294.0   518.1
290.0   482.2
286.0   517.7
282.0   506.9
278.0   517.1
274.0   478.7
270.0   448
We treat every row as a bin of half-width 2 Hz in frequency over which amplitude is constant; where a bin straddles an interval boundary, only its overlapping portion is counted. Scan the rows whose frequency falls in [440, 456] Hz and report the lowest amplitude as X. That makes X 421.2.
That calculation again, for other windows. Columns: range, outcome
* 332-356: 467.3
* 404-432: 448.9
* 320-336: 473.1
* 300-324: 463.4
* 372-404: 429.2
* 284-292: 482.2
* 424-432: 455.7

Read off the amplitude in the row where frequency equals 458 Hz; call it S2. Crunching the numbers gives 458.1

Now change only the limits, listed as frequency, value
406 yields 465.3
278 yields 517.1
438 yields 468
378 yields 500.6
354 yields 496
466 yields 415.8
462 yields 450.1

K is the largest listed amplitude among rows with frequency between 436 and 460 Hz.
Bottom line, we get 468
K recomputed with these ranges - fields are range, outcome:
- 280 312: 518.1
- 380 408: 488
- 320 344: 525.2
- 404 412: 465.3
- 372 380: 500.6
